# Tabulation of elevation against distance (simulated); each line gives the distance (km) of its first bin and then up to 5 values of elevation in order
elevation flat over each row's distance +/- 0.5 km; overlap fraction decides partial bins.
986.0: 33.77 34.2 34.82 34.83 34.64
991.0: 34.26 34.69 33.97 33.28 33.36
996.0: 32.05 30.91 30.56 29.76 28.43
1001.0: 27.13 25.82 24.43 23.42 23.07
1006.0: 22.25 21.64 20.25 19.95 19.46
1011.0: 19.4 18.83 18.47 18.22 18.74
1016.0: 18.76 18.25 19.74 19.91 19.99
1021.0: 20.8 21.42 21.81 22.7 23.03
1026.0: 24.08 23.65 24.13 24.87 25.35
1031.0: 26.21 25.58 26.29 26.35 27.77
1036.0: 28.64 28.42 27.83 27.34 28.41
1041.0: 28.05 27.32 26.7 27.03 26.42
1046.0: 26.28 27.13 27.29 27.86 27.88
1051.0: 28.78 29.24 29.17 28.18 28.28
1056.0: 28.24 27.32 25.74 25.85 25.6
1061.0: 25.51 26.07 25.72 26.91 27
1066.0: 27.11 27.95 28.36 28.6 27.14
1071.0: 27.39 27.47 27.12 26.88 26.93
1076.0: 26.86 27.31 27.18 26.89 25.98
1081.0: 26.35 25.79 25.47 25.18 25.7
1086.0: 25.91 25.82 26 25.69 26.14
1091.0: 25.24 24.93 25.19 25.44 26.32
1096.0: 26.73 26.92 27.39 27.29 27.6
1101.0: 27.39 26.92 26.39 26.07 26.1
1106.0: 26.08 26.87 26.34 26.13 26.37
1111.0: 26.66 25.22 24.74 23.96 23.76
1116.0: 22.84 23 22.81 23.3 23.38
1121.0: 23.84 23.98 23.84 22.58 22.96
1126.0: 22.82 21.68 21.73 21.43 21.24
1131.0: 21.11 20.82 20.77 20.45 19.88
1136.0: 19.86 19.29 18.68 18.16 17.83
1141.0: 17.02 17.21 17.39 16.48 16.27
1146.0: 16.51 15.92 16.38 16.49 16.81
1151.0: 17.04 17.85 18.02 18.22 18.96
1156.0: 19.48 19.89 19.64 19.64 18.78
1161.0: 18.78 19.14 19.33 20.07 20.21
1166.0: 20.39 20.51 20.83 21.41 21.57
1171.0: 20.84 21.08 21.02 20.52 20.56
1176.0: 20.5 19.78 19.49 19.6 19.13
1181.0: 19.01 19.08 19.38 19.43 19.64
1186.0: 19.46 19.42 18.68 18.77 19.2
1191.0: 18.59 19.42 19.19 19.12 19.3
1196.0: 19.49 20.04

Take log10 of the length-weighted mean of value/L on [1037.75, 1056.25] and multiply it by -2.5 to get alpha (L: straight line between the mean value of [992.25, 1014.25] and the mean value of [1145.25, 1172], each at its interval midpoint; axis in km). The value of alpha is -0.177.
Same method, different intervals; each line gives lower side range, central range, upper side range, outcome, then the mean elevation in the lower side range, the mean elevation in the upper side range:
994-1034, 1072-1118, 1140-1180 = -0.23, 23.6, 19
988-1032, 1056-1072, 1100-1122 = -0.08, 24.9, 25.2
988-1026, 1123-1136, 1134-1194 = -0.06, 24.9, 19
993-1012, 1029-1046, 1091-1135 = -0.07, 25.9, 24.4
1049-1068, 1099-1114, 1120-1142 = -0.14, 27.3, 20.9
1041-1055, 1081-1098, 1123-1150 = -0.09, 27.7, 19.3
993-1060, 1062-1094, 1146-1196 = -0.15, 25.3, 19.3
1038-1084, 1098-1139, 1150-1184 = -0.02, 27.1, 19.6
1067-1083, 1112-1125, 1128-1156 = -0.10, 27.1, 18.5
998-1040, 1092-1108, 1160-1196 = -0.23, 23.4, 19.8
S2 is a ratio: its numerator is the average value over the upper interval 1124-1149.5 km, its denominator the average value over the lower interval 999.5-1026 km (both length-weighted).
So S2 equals 0.90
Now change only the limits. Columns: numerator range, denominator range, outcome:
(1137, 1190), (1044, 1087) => 0.70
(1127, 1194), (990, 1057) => 0.75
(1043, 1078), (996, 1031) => 1.19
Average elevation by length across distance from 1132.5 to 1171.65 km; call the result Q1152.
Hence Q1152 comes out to 18.8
